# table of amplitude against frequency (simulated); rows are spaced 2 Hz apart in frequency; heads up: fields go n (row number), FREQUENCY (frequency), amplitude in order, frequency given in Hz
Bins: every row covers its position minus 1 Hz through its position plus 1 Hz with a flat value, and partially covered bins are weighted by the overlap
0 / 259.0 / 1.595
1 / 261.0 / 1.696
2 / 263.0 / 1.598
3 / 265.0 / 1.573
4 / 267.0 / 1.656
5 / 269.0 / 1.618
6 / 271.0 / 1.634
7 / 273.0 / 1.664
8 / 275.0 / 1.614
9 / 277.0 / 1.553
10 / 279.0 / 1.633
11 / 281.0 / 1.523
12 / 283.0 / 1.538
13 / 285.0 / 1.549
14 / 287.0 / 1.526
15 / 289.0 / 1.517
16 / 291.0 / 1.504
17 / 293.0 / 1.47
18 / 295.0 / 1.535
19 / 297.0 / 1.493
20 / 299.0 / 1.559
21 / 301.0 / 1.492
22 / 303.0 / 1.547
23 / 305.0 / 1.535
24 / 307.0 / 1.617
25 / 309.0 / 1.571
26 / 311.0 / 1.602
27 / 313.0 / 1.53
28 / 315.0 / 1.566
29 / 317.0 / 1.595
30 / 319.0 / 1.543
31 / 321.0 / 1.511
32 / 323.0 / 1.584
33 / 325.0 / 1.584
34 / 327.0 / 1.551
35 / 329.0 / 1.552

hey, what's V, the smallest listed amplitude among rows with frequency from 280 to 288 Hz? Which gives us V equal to 1.523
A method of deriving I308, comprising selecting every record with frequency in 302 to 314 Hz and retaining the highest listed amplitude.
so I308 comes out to 1.617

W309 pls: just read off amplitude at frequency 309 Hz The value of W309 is 1.571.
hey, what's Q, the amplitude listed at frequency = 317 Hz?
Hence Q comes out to 1.595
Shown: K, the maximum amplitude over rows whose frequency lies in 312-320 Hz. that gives 1.595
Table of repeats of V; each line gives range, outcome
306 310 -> 1.571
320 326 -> 1.511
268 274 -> 1.618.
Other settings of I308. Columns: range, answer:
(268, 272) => 1.634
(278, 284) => 1.633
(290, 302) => 1.559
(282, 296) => 1.549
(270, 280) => 1.664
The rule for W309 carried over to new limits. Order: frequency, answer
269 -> 1.618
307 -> 1.617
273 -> 1.664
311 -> 1.602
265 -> 1.573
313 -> 1.53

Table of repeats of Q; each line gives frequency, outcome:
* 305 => 1.535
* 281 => 1.523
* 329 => 1.552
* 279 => 1.633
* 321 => 1.511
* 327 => 1.551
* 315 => 1.566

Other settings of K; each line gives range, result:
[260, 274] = 1.696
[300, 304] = 1.547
